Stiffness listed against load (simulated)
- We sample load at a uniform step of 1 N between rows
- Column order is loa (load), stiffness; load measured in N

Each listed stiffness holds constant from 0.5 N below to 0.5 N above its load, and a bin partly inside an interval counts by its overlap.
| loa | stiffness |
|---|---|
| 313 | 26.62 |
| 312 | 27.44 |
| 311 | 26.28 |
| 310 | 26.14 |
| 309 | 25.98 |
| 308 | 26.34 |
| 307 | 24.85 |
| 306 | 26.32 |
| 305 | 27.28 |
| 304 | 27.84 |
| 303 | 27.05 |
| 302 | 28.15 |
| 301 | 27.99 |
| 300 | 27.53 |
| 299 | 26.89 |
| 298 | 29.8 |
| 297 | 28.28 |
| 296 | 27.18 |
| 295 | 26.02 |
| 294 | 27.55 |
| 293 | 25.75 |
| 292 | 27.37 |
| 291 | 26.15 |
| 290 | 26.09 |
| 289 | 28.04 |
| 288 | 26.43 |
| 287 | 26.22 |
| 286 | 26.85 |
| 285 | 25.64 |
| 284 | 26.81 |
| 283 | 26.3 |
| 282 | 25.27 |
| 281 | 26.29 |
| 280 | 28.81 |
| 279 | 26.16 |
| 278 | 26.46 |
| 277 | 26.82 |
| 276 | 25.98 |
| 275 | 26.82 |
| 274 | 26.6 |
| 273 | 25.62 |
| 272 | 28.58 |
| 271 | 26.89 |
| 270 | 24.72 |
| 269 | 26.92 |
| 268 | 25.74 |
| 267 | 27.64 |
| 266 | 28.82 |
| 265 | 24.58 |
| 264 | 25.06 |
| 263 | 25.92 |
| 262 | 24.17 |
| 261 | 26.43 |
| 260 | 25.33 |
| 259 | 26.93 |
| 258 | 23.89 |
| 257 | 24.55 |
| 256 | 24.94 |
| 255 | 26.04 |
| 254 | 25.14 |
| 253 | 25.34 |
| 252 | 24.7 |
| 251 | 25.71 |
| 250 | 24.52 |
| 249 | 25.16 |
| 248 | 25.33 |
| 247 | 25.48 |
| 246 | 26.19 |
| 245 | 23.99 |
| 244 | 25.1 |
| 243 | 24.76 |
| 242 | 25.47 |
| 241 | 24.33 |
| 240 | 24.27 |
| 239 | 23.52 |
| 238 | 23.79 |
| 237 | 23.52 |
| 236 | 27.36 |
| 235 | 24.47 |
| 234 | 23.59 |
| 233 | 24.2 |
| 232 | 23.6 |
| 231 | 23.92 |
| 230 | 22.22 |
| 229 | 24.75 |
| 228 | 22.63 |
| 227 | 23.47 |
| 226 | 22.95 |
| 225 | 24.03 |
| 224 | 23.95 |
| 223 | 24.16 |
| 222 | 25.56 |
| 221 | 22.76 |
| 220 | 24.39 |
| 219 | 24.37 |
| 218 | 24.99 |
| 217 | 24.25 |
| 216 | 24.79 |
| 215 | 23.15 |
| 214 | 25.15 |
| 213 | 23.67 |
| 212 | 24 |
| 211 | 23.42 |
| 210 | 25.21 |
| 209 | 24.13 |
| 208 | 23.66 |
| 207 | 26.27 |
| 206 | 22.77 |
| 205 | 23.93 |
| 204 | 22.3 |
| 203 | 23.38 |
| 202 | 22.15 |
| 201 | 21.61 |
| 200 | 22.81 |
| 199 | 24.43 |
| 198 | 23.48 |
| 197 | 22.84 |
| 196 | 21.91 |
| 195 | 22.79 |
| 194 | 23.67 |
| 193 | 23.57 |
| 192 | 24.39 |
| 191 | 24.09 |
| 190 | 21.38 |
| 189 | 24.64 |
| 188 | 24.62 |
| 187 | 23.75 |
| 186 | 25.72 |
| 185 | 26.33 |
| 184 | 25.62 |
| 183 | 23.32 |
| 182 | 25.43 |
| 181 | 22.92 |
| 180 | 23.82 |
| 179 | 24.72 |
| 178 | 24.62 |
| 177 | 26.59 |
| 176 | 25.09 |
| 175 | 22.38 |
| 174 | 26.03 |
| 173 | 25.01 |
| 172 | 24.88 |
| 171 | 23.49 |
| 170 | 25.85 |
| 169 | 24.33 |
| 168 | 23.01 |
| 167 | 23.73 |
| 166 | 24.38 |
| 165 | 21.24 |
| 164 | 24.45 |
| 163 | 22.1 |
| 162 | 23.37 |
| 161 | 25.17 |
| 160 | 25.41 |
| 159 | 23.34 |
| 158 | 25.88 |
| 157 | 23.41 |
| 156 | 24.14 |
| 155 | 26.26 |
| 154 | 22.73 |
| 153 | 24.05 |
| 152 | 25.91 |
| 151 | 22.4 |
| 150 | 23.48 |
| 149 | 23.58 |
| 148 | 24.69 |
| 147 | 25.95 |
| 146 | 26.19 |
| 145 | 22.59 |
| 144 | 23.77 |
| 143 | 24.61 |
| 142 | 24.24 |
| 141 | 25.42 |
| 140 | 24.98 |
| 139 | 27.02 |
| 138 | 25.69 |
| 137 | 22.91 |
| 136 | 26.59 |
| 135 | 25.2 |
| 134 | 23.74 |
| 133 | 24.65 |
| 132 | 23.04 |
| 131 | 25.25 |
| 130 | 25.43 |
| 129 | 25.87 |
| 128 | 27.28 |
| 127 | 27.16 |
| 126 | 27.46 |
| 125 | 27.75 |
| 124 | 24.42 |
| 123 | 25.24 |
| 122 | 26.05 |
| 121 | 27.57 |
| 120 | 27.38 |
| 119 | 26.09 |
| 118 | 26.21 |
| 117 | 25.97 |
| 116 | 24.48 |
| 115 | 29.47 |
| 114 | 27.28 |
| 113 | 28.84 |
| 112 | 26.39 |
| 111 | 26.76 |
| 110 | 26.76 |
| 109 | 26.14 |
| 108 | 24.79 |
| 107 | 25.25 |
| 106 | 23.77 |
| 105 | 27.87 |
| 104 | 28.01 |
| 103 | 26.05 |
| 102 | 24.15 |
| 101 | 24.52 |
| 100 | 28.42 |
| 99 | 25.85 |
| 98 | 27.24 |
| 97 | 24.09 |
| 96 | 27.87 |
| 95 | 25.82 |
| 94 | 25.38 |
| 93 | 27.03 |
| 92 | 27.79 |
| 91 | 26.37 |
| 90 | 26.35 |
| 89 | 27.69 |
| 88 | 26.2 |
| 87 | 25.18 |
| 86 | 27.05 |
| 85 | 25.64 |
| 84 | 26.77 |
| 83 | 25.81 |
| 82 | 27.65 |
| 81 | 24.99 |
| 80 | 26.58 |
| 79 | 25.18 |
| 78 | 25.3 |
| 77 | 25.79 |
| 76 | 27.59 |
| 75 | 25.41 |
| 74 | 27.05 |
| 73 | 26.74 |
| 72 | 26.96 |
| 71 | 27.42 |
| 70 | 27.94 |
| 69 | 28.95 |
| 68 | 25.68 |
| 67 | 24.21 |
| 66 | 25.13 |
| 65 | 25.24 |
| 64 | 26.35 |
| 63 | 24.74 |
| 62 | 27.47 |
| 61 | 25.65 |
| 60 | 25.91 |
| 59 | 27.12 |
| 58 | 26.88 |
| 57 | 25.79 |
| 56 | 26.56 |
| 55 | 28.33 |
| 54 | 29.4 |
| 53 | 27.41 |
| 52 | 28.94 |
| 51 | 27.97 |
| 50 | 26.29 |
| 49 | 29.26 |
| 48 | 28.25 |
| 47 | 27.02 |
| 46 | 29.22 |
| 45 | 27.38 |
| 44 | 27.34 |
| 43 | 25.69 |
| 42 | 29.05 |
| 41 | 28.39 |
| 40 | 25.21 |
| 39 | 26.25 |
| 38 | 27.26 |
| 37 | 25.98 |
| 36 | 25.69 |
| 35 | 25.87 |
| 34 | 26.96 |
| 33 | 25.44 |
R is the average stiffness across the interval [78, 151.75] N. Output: 25.9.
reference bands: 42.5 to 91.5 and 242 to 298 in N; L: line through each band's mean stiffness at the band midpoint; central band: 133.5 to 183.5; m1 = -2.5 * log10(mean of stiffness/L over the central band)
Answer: 0.09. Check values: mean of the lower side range 26.7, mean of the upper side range 26.1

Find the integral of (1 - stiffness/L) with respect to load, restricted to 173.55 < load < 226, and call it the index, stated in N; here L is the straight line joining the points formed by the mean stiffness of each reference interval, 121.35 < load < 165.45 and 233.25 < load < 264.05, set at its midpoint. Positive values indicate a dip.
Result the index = 1.88 N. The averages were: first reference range 24.8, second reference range 25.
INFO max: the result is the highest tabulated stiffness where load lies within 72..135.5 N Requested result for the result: 29.47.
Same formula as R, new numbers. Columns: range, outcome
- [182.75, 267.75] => 24.4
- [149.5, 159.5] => 24.2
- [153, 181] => 24.2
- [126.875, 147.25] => 25.1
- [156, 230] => 24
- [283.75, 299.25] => 26.9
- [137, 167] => 24.3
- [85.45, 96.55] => 26.6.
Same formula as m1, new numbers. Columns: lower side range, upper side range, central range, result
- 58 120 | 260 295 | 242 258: 0.06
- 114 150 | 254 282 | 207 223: 0.07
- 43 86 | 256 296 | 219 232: 0.12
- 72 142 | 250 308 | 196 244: 0.10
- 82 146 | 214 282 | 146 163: 0.06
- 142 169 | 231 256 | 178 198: 0.02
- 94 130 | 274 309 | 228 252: 0.09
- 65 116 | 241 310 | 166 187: 0.07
